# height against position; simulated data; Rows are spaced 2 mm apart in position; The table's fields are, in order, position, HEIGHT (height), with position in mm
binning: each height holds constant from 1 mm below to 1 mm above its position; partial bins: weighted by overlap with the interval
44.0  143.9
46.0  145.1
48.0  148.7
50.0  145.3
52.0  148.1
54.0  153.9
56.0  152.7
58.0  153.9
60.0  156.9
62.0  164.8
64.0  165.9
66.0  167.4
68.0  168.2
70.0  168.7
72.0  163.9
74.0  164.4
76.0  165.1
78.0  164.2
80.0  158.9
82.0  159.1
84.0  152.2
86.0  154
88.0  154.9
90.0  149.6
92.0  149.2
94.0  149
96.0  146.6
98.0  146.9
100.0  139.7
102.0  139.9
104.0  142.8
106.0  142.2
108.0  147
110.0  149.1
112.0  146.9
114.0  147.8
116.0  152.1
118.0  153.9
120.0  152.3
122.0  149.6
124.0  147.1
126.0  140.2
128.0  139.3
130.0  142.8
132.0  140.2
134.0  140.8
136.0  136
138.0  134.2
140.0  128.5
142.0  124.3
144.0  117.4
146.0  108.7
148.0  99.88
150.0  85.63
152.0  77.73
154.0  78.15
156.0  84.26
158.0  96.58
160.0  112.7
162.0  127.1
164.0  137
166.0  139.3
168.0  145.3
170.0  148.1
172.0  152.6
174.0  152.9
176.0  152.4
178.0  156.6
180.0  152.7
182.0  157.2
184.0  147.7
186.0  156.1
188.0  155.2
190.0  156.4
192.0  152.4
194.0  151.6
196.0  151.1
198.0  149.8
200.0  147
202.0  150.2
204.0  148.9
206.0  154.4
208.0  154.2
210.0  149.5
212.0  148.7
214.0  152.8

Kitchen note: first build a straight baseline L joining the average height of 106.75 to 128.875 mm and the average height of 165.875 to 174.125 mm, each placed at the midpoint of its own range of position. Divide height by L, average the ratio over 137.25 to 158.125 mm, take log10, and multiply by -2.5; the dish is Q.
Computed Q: 0.391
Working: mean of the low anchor 148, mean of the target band 103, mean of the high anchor 148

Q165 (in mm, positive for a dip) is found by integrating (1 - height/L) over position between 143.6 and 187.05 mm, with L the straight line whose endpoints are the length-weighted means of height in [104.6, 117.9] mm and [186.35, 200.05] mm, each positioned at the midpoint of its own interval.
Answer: 7.0 mm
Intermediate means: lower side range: 148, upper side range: 152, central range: 127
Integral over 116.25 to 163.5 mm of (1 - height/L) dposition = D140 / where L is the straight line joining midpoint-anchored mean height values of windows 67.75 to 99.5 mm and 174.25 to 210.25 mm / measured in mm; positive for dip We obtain 9.6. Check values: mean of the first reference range 157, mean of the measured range 123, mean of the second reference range 152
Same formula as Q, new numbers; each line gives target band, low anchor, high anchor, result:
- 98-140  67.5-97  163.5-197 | 0.082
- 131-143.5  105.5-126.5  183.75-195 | 0.127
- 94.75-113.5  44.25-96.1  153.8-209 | 0.055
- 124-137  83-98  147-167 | -0.149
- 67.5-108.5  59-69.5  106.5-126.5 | 0.028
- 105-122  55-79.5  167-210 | 0.069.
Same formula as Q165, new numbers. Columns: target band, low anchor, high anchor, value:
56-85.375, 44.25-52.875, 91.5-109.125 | -3.3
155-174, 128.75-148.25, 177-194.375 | 2.0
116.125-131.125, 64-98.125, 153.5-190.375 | 0.2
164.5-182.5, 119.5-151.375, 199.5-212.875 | -1.2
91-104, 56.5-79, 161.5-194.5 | 1.2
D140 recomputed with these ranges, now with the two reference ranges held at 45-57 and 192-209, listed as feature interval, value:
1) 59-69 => -1.04 mm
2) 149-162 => 5.04 mm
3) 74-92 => -0.94 mm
